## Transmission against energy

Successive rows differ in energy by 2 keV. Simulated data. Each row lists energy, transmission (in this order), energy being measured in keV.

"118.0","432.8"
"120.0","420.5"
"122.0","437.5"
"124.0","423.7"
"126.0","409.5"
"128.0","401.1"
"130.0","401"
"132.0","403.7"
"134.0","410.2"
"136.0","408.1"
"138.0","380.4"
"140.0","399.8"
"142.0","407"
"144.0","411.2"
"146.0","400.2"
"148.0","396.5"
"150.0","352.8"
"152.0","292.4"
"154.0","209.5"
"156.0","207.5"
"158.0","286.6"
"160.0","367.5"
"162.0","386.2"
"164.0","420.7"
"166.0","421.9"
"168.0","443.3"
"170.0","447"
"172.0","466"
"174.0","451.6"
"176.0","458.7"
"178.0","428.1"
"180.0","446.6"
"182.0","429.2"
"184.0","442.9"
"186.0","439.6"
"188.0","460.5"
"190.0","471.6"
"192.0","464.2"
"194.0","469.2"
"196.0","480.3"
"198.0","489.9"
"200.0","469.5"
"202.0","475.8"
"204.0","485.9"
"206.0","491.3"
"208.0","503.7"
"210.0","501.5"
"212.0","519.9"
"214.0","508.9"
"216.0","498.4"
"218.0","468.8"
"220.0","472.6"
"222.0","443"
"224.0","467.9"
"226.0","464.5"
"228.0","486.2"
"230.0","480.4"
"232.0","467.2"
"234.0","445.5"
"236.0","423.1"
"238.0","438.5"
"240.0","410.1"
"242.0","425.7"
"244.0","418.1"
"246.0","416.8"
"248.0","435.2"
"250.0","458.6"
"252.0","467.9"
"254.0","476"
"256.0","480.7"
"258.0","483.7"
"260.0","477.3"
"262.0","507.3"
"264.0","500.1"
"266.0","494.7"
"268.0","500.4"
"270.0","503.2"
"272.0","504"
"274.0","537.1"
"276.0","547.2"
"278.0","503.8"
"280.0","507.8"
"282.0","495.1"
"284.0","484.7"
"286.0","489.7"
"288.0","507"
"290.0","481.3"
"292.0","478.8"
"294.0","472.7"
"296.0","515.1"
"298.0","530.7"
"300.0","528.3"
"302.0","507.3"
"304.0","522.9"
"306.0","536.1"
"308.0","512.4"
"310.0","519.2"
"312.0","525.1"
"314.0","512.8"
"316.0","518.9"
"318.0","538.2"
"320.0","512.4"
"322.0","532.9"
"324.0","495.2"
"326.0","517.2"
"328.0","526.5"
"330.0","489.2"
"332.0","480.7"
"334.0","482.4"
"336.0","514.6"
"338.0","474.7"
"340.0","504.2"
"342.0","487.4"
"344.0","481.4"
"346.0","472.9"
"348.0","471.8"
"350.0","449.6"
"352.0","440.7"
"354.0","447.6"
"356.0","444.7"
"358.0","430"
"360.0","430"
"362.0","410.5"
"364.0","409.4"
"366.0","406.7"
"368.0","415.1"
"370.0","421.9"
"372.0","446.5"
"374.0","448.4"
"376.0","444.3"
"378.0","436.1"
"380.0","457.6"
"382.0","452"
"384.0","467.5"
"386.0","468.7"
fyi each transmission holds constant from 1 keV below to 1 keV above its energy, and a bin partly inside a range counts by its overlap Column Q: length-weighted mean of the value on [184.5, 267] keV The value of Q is 469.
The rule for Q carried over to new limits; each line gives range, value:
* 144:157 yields 318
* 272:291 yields 506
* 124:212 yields 420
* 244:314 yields 496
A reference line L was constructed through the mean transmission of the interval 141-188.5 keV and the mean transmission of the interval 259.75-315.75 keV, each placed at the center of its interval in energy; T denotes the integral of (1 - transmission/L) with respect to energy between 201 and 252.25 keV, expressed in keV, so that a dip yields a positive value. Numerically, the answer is -1.62 keV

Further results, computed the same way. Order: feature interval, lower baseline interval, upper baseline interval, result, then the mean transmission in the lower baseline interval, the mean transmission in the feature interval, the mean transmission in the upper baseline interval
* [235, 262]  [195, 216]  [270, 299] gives 2.7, 493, 449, 504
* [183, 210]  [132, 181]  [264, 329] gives -3.2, 388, 474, 511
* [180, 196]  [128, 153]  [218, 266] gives -1.2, 389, 455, 460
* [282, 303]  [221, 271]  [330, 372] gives -1.8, 463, 499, 454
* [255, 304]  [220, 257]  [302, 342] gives -2.2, 451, 502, 511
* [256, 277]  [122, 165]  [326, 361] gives -3.4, 372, 504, 474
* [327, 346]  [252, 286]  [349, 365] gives -1.9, 499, 492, 433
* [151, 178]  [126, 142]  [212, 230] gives 3.4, 402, 376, 479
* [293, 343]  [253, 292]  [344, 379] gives -4.6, 498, 510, 438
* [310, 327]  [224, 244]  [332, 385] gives -2.6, 448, 519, 452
